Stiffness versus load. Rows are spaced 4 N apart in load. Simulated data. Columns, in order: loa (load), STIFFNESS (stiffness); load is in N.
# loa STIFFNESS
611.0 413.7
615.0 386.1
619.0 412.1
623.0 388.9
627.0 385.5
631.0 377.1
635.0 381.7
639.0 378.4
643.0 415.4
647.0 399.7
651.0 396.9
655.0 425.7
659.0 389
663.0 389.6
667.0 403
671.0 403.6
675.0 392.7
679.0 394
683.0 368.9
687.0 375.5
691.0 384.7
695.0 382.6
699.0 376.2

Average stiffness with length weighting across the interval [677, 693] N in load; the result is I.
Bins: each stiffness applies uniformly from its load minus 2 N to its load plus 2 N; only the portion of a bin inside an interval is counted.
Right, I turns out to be 381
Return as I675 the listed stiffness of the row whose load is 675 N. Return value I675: 392.7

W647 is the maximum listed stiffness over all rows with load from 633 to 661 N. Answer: 425.7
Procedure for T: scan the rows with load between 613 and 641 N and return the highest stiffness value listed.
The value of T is 412.1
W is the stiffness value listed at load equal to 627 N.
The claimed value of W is 385.5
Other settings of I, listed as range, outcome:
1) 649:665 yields 400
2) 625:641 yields 381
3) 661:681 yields 397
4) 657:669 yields 394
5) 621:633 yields 384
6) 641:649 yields 408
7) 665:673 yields 403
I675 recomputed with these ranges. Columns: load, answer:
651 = 396.9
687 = 375.5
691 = 384.7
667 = 403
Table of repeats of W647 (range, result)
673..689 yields 394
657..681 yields 403.6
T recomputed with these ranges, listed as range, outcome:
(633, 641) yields 381.7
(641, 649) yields 415.4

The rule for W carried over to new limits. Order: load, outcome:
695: 382.6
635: 381.7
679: 394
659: 389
